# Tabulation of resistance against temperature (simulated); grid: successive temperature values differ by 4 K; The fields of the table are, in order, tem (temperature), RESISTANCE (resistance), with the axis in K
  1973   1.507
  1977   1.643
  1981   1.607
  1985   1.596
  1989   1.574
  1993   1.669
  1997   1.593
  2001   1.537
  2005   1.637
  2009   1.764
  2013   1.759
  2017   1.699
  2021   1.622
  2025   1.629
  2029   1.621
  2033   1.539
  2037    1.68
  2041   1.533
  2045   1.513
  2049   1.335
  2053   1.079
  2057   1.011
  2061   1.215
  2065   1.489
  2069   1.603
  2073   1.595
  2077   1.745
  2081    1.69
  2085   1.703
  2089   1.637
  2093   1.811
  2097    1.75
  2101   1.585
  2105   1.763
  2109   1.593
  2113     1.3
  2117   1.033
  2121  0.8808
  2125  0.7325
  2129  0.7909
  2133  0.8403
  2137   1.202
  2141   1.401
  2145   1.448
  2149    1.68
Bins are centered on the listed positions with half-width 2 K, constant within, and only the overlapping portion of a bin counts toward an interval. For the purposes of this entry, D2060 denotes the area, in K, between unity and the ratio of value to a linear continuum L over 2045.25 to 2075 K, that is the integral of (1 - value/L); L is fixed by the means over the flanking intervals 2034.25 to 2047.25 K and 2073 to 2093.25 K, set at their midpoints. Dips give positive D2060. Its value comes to 5.2 K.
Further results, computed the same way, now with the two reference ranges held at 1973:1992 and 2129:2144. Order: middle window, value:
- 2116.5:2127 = 2.8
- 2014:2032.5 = -2.1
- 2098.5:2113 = -4.6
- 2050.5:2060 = 2.0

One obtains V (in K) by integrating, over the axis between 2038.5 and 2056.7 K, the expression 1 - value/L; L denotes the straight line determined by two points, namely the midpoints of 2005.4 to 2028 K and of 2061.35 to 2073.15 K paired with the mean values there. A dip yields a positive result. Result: 2.8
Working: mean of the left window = 1.69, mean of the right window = 1.51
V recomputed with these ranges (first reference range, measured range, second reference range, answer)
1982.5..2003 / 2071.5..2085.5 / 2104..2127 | -4.0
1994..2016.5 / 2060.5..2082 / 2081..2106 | 1.5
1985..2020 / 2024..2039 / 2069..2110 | 0.4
